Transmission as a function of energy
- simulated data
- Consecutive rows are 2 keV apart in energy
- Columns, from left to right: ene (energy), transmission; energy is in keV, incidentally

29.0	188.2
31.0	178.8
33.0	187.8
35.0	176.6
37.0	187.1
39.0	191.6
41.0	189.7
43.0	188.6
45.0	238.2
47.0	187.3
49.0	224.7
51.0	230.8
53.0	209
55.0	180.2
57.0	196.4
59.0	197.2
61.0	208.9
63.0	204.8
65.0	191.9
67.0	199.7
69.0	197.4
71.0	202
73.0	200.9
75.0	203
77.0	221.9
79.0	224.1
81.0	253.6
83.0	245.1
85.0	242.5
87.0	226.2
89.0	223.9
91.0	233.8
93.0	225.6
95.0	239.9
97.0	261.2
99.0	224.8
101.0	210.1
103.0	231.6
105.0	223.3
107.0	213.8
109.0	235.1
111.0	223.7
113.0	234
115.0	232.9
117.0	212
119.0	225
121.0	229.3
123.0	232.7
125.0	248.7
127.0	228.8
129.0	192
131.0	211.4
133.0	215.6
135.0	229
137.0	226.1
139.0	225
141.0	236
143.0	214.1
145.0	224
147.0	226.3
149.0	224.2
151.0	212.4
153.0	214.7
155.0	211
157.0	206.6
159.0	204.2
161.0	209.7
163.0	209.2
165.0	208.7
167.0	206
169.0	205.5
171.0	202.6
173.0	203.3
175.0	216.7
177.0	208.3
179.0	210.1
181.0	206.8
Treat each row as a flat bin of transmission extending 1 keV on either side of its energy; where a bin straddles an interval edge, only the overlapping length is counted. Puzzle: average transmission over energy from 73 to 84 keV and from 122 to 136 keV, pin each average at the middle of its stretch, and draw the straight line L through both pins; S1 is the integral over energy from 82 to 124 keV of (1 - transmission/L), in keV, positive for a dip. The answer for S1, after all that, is -0.9 keV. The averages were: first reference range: 227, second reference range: 223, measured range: 230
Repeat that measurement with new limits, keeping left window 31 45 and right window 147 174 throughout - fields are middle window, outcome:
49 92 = -4.2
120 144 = -2.2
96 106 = -1.5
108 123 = -1.9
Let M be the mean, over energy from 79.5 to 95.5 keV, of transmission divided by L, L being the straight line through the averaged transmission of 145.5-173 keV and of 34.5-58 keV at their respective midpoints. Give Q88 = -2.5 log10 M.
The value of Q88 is -0.16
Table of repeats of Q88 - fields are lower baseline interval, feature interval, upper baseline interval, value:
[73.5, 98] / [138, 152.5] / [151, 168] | -0.046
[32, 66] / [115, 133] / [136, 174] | -0.064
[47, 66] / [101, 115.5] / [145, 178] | -0.095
